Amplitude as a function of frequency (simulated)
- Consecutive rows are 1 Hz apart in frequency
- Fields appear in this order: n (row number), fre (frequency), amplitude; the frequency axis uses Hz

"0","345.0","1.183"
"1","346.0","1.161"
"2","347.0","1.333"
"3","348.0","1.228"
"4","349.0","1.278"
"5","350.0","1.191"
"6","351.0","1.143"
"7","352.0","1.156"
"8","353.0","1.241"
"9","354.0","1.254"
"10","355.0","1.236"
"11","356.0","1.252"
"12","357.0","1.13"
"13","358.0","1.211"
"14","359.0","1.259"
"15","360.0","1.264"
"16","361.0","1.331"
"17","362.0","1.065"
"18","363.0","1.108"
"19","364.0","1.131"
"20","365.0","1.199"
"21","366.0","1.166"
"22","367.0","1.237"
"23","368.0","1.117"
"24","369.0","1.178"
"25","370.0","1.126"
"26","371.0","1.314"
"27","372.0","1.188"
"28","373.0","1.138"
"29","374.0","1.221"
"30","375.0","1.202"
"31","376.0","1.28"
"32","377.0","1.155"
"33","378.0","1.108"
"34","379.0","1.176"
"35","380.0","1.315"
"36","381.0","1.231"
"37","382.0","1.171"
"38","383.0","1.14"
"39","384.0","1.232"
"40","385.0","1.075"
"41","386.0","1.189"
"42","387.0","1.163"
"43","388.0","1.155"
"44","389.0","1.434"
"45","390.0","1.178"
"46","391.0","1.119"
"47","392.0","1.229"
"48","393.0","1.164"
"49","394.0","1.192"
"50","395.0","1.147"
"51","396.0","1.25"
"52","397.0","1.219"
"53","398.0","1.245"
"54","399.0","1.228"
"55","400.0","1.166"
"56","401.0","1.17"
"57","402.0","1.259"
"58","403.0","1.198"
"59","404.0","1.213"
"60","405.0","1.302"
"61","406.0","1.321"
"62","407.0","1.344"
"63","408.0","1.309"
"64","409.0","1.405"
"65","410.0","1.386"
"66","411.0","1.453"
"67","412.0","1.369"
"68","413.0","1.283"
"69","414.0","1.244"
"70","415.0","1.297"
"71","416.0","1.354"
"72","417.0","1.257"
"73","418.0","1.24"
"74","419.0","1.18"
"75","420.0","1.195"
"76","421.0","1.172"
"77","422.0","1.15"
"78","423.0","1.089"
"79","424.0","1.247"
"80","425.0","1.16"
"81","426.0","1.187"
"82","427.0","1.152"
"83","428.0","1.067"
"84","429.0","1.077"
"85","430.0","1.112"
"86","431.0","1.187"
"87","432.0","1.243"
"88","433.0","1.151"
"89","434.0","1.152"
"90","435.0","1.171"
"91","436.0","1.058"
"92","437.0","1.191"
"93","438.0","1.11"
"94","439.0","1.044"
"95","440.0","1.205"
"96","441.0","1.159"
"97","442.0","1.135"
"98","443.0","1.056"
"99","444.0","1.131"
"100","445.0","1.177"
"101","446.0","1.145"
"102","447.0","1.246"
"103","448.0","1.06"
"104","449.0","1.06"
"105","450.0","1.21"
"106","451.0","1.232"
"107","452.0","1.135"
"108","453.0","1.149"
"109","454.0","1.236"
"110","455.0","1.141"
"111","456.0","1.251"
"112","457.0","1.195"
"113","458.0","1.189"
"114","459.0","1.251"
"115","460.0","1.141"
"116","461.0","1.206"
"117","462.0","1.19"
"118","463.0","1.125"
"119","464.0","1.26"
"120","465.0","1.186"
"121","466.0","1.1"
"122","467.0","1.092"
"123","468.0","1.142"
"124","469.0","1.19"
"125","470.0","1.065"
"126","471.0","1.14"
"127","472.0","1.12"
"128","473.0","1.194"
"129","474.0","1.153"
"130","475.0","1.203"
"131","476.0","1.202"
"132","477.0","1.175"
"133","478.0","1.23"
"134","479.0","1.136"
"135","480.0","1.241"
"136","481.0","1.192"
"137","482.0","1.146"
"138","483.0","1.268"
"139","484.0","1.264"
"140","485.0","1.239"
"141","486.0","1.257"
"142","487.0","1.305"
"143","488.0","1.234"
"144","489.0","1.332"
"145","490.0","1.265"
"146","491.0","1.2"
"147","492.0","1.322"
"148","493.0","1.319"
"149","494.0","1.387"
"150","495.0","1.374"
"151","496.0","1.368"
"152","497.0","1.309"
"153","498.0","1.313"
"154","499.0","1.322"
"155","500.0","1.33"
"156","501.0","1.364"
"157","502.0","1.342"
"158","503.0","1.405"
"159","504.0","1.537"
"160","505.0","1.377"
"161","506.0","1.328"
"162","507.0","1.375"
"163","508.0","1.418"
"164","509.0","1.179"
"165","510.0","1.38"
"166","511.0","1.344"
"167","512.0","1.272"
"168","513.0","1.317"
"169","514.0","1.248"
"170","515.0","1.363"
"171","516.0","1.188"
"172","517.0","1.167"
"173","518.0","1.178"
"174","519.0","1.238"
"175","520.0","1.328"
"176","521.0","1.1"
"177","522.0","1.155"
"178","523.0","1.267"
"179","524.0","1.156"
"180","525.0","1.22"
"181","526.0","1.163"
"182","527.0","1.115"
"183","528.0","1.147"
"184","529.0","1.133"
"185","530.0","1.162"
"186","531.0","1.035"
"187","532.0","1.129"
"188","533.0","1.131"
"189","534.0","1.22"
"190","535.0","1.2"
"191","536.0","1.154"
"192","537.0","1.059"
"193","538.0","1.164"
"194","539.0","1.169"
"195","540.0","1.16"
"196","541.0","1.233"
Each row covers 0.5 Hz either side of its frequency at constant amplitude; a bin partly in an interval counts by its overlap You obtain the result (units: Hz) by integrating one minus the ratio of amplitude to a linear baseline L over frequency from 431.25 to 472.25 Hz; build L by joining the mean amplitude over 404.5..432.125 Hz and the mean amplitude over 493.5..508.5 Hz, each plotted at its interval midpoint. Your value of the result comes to 4.3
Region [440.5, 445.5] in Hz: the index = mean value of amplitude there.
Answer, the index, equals 1.13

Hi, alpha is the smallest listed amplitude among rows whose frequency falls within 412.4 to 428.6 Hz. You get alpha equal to 1.067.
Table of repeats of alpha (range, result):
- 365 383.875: 1.108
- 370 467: 1.044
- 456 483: 1.065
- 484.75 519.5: 1.167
